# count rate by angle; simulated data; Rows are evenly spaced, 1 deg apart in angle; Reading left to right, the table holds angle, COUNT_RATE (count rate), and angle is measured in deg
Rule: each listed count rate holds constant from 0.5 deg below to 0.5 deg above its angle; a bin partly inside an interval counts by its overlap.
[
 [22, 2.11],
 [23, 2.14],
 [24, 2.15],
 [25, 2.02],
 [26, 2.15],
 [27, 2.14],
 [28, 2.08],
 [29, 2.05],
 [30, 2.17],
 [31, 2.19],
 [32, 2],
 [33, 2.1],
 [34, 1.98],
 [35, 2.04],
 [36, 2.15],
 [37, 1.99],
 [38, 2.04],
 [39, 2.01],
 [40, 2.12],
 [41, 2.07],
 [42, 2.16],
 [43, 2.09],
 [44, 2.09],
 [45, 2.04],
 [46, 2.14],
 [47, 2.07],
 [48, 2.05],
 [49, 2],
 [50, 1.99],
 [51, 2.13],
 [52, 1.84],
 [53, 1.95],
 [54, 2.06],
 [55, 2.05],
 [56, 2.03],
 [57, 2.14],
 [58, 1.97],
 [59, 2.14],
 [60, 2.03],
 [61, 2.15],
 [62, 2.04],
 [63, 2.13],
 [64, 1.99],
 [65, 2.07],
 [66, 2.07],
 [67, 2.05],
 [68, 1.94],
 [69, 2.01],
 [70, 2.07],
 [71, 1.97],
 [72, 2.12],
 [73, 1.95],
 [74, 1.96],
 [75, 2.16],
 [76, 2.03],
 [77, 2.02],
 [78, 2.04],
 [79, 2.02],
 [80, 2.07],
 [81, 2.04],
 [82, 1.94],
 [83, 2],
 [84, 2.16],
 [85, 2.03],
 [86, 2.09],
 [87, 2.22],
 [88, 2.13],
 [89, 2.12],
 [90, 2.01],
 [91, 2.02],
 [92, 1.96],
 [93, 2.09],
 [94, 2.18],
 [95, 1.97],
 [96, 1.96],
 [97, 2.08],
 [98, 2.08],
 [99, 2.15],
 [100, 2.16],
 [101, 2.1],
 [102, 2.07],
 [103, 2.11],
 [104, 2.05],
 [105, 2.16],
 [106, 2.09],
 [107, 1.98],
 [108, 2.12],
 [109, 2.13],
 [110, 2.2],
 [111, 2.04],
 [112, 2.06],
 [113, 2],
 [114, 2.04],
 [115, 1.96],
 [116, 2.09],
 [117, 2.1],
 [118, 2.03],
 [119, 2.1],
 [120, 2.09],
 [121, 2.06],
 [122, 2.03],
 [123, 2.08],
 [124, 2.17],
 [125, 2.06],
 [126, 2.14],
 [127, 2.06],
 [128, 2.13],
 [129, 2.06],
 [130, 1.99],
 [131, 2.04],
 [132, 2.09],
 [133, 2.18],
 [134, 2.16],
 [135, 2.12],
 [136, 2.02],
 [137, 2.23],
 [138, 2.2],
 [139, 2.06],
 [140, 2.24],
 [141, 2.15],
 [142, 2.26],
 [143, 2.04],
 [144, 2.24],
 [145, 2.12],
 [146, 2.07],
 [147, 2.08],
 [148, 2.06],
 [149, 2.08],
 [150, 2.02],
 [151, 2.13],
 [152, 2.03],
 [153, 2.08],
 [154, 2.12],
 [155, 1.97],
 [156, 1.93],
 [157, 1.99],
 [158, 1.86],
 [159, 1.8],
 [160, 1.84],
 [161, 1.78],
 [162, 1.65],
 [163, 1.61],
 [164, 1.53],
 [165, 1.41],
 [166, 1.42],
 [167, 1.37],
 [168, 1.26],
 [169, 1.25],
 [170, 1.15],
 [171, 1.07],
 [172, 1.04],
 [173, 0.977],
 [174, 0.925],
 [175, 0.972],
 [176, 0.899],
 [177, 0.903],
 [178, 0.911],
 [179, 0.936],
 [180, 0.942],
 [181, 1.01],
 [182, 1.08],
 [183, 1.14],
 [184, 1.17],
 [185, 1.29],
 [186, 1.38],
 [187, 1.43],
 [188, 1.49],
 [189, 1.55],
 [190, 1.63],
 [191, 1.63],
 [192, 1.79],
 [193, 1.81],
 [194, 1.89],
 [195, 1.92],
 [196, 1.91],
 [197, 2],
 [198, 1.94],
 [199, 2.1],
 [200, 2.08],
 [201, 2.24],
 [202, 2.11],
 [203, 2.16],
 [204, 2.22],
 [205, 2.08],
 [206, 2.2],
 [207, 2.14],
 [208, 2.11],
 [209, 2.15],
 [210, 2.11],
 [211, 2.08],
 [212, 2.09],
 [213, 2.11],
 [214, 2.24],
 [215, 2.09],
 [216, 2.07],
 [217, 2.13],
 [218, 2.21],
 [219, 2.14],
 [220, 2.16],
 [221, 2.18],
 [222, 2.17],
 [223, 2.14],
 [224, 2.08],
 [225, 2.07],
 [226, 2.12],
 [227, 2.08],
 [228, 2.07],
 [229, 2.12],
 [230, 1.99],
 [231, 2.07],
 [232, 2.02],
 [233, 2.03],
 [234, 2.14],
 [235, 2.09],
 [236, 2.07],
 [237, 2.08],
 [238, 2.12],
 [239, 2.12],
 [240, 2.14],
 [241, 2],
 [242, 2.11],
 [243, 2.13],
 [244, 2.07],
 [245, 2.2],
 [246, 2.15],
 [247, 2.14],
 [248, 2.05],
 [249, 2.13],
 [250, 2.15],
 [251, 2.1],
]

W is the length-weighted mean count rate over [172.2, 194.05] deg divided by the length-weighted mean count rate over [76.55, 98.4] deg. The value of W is 0.6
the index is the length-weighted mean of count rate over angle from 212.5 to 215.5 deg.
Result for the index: 2.15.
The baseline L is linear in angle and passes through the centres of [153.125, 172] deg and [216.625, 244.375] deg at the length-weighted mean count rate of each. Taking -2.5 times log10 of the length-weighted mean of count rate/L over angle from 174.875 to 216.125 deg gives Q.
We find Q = 0.09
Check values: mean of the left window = 1.61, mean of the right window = 2.1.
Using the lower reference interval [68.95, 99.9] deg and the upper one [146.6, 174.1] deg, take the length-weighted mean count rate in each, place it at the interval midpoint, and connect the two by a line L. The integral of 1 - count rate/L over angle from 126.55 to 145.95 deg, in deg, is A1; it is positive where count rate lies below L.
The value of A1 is -3.6 deg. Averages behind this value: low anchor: 2.06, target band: 2.12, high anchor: 1.67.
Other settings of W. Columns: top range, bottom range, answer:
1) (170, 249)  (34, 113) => 0.89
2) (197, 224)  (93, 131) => 1.02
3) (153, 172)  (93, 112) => 0.77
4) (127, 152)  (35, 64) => 1.03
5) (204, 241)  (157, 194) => 1.57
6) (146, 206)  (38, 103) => 0.79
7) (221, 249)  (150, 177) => 1.36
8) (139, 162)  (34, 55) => 0.99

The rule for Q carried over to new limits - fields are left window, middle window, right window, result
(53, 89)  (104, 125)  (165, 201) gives -0.16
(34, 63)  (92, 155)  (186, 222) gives -0.03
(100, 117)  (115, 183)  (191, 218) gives 0.17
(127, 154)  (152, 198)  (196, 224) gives 0.39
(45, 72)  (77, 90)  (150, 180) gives -0.09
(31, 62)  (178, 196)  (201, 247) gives 0.43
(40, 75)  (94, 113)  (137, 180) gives -0.11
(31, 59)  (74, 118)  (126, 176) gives -0.07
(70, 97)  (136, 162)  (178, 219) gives -0.07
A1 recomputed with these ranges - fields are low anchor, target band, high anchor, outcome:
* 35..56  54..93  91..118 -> 0.2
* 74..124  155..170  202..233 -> 3.4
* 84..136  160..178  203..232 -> 7.3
